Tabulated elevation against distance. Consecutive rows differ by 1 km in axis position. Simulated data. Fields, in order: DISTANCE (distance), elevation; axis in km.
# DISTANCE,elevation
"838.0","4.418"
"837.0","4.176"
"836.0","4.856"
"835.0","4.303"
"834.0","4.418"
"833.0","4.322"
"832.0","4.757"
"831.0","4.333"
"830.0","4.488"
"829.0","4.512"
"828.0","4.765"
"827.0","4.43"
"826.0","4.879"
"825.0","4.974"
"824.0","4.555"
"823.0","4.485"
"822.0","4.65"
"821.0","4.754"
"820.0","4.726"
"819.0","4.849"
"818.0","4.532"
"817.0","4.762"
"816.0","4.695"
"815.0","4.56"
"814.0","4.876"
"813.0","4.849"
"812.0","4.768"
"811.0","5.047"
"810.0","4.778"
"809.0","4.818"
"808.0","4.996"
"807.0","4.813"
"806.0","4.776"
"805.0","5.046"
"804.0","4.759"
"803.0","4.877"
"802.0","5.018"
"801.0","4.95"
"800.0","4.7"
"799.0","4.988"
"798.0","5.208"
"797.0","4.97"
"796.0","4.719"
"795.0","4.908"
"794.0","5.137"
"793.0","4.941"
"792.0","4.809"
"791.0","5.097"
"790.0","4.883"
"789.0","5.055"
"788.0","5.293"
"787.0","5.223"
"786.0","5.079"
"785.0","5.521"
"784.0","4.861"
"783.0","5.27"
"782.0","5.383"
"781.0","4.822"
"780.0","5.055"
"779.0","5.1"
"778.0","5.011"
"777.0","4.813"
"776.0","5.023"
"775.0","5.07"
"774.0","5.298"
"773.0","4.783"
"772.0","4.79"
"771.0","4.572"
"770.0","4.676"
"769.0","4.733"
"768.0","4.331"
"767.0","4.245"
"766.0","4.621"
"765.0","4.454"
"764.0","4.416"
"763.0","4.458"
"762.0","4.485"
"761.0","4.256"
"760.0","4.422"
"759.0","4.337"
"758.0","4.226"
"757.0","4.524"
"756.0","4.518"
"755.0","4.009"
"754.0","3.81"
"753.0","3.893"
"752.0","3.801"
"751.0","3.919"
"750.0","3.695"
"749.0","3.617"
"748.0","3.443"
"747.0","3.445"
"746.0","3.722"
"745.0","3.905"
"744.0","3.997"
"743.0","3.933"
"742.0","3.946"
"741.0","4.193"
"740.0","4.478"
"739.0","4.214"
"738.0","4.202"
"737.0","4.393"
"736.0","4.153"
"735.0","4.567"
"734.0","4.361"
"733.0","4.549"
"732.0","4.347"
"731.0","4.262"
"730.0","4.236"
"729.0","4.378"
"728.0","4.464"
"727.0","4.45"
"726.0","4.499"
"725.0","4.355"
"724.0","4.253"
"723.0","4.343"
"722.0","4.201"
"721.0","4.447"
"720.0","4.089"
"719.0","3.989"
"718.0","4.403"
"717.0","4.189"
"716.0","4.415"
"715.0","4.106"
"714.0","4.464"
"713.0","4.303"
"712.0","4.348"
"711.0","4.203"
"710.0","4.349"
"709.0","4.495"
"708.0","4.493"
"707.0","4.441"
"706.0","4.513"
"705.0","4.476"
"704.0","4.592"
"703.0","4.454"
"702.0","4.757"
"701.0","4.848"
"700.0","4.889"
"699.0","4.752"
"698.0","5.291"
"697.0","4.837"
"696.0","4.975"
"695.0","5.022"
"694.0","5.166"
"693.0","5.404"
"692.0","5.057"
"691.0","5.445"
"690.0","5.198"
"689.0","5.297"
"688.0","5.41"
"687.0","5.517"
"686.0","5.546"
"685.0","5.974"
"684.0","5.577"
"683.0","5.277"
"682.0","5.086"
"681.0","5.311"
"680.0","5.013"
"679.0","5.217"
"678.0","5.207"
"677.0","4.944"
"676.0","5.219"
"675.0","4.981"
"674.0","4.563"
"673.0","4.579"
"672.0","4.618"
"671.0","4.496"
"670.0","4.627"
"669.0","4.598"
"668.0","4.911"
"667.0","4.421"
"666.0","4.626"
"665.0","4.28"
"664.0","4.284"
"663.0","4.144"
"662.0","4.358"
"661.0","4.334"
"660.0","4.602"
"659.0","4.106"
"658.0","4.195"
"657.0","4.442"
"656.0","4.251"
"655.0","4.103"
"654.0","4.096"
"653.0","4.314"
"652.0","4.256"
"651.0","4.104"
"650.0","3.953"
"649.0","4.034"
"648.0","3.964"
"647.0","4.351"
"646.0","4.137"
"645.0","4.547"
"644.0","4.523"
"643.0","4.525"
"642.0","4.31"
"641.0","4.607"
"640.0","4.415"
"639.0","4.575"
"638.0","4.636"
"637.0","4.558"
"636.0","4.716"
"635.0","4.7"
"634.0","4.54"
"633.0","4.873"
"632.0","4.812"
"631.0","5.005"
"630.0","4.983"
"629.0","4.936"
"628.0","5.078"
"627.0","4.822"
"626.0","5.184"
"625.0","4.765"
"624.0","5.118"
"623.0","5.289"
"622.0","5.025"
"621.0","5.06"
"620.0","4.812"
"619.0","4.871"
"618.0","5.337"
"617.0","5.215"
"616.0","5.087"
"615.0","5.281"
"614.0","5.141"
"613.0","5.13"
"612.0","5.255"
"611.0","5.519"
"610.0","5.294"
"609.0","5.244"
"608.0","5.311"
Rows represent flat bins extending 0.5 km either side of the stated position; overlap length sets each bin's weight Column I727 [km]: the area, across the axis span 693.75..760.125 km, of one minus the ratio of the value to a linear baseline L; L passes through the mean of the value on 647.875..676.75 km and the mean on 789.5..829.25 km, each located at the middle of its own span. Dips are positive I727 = 3.9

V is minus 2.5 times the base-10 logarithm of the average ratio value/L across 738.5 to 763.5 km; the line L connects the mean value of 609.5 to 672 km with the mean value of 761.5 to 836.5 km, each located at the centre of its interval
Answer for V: 0.18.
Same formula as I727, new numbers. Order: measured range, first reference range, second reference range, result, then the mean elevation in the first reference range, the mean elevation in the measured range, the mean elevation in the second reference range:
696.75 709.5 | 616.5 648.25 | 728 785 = -0.3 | 4.77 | 4.68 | 4.4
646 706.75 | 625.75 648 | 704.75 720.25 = -3.6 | 4.65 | 4.74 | 4.33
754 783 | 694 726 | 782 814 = 1.0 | 4.5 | 4.65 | 4.98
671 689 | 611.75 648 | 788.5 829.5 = -1.3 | 4.82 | 5.16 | 4.83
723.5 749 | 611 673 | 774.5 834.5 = 3.1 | 4.64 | 4.18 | 4.86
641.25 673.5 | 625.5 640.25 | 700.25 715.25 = 2.3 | 4.8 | 4.35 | 4.47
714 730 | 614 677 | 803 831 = 1.3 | 4.62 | 4.31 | 4.74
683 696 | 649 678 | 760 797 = -2.4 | 4.45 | 5.36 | 4.86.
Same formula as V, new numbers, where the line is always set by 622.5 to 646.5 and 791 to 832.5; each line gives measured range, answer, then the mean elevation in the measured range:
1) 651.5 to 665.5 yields 0.114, 4.27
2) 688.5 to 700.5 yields -0.078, 5.11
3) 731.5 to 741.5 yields 0.101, 4.35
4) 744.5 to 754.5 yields 0.269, 3.73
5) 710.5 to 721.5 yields 0.119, 4.27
